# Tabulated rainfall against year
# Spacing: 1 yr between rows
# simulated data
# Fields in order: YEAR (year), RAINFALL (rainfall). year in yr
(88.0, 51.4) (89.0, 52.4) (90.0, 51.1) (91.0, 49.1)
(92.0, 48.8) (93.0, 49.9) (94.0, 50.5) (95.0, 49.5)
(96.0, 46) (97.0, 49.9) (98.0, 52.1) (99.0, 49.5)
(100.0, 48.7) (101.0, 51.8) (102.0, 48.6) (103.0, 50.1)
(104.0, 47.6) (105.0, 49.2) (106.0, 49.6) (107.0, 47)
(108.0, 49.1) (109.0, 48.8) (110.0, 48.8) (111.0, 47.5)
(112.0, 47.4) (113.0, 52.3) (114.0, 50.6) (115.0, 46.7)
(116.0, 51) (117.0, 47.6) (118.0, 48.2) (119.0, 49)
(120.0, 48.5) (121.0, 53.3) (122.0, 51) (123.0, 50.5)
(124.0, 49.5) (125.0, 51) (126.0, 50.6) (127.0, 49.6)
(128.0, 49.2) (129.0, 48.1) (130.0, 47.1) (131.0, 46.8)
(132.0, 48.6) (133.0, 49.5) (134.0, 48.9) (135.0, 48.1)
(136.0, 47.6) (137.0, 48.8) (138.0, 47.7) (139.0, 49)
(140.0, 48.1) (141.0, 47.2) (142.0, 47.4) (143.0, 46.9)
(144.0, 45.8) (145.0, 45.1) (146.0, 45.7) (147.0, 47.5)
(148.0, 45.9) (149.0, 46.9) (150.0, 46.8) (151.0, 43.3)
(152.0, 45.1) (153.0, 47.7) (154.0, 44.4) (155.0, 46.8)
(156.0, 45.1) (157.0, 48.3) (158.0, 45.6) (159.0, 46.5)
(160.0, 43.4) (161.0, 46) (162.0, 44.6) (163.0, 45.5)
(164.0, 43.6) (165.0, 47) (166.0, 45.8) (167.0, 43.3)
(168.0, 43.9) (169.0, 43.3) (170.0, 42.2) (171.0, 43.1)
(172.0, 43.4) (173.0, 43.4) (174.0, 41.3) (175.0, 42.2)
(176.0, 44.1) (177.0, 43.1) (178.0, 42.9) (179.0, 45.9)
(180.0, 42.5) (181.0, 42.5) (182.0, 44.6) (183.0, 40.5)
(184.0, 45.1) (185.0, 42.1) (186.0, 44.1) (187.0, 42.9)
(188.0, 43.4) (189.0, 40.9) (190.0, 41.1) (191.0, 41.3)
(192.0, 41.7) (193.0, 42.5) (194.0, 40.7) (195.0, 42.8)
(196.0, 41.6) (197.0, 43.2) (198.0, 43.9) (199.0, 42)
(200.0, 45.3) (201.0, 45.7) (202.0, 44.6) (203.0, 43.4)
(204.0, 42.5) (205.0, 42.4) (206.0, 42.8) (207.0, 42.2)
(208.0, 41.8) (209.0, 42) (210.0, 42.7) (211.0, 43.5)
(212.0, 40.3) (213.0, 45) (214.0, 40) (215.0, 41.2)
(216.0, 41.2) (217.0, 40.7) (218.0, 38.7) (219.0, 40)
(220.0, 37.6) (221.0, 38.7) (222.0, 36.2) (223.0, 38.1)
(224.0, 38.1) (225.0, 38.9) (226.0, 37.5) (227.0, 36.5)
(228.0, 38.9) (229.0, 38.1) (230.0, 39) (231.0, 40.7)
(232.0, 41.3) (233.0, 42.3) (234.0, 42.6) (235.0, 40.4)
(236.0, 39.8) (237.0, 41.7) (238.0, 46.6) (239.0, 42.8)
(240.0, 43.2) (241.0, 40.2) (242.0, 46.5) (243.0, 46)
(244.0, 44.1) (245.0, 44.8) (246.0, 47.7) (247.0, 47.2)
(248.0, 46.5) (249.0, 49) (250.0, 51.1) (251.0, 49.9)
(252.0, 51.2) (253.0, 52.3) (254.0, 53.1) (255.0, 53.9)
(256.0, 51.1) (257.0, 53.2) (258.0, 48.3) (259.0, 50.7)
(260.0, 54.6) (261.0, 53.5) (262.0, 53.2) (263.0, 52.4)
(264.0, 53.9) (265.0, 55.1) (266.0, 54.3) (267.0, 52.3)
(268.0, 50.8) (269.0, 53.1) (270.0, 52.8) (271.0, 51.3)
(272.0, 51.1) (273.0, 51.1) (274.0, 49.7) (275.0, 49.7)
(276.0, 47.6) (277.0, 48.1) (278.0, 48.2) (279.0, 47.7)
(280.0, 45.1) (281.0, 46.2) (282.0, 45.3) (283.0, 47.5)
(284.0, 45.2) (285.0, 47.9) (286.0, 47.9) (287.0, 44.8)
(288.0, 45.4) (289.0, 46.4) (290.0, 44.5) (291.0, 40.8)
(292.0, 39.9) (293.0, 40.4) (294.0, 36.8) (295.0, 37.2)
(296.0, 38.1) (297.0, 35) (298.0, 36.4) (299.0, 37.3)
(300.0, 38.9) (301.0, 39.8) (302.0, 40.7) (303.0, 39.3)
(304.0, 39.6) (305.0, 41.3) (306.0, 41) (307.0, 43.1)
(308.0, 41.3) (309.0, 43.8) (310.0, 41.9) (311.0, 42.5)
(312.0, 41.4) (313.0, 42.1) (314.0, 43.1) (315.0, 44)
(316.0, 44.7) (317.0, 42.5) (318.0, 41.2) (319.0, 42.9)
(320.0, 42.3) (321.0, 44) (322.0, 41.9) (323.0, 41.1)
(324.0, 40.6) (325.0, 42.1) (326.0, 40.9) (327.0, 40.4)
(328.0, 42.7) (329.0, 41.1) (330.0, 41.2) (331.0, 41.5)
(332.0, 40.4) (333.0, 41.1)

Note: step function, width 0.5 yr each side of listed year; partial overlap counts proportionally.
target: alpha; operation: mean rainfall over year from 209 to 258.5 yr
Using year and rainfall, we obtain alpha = 43.4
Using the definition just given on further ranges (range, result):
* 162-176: 43.7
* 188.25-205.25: 42.7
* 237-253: 46.5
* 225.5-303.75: 45.8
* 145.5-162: 45.9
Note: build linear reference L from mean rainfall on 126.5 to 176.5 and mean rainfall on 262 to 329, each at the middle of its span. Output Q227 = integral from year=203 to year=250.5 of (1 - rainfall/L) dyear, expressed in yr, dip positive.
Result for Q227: 3.4 yr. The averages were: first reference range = 46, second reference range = 44.4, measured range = 41.9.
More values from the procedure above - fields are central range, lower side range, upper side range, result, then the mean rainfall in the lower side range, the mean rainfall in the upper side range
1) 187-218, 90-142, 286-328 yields 2.2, 49.1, 41.3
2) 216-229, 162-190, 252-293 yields 2.2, 43.4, 49.4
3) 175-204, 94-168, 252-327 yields 2.5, 47.9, 45.5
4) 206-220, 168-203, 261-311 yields 0.7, 43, 45.4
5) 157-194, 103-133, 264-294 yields 3.9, 49.1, 47.9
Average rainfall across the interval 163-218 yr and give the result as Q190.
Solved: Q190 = 42.9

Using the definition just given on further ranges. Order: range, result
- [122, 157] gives 47.6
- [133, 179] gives 45.6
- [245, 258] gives 50.2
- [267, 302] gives 45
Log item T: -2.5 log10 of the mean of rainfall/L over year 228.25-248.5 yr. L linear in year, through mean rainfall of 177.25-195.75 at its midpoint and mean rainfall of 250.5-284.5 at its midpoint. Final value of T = 0.11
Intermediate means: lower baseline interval 42.6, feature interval 43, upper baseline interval 50.7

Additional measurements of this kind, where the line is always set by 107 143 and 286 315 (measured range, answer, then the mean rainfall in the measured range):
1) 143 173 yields 0.051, 45.2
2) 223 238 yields 0.110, 39.9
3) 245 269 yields -0.196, 51.4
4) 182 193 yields 0.090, 42.4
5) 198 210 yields 0.053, 43.2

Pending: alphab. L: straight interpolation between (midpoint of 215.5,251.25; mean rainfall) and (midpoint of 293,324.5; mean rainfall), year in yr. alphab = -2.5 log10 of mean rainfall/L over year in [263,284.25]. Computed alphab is -0.20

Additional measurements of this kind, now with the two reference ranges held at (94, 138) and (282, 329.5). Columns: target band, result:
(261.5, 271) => -0.218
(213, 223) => 0.144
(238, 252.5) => -0.055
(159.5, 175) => 0.077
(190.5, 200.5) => 0.088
